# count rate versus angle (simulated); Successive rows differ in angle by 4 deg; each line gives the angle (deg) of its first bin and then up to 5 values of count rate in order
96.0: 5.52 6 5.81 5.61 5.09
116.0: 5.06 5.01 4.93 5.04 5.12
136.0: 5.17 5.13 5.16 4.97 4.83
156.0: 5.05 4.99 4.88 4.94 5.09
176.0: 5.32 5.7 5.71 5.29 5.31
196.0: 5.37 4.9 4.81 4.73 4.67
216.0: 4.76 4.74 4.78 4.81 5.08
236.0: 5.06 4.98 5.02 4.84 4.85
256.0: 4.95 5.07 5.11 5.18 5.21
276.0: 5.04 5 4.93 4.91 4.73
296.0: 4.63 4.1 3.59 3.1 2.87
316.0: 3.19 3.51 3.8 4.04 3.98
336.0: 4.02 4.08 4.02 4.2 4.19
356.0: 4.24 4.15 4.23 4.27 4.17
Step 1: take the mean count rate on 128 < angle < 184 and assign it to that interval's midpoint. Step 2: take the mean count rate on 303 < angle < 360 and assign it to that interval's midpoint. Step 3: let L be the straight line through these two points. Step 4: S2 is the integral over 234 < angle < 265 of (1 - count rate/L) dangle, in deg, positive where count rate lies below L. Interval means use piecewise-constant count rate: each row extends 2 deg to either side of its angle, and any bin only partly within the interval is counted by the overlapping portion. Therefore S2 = -4.0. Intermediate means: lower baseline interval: 5.12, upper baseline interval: 3.79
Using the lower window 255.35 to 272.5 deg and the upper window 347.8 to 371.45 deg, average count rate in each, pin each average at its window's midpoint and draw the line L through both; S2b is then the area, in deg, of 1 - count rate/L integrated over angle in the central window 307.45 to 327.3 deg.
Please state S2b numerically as 5.4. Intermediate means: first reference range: 5.11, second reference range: 4.21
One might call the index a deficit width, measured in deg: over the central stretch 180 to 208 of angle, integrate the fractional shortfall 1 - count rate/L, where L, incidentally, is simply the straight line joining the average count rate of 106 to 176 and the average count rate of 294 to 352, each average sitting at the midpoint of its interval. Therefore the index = -3.1 deg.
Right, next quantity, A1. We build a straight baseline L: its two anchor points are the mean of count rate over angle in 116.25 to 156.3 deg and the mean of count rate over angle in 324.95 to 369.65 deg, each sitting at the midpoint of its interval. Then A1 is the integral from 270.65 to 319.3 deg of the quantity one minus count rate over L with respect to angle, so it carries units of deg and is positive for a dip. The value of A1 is 1.3 deg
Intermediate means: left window 5.04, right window 4.12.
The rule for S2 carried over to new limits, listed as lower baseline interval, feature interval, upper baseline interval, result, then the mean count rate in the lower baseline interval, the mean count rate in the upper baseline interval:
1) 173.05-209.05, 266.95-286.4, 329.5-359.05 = -1.9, 5.25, 4.1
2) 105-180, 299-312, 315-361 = 2.2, 5.1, 3.96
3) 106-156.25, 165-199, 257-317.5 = -3.0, 5.09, 4.46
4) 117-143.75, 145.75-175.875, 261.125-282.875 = 0.5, 5.07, 5.1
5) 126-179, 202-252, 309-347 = -4.1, 5.07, 3.72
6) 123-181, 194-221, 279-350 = -0.8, 5.08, 4.03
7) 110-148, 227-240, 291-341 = -1.9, 5.07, 3.79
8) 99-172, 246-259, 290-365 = -1.5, 5.14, 3.93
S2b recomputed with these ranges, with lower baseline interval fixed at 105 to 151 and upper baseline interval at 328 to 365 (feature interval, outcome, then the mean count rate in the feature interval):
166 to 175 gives -0.2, 5.05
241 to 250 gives -0.7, 4.94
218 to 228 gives -0.2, 4.77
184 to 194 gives -1.1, 5.38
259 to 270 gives -1.5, 5.12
